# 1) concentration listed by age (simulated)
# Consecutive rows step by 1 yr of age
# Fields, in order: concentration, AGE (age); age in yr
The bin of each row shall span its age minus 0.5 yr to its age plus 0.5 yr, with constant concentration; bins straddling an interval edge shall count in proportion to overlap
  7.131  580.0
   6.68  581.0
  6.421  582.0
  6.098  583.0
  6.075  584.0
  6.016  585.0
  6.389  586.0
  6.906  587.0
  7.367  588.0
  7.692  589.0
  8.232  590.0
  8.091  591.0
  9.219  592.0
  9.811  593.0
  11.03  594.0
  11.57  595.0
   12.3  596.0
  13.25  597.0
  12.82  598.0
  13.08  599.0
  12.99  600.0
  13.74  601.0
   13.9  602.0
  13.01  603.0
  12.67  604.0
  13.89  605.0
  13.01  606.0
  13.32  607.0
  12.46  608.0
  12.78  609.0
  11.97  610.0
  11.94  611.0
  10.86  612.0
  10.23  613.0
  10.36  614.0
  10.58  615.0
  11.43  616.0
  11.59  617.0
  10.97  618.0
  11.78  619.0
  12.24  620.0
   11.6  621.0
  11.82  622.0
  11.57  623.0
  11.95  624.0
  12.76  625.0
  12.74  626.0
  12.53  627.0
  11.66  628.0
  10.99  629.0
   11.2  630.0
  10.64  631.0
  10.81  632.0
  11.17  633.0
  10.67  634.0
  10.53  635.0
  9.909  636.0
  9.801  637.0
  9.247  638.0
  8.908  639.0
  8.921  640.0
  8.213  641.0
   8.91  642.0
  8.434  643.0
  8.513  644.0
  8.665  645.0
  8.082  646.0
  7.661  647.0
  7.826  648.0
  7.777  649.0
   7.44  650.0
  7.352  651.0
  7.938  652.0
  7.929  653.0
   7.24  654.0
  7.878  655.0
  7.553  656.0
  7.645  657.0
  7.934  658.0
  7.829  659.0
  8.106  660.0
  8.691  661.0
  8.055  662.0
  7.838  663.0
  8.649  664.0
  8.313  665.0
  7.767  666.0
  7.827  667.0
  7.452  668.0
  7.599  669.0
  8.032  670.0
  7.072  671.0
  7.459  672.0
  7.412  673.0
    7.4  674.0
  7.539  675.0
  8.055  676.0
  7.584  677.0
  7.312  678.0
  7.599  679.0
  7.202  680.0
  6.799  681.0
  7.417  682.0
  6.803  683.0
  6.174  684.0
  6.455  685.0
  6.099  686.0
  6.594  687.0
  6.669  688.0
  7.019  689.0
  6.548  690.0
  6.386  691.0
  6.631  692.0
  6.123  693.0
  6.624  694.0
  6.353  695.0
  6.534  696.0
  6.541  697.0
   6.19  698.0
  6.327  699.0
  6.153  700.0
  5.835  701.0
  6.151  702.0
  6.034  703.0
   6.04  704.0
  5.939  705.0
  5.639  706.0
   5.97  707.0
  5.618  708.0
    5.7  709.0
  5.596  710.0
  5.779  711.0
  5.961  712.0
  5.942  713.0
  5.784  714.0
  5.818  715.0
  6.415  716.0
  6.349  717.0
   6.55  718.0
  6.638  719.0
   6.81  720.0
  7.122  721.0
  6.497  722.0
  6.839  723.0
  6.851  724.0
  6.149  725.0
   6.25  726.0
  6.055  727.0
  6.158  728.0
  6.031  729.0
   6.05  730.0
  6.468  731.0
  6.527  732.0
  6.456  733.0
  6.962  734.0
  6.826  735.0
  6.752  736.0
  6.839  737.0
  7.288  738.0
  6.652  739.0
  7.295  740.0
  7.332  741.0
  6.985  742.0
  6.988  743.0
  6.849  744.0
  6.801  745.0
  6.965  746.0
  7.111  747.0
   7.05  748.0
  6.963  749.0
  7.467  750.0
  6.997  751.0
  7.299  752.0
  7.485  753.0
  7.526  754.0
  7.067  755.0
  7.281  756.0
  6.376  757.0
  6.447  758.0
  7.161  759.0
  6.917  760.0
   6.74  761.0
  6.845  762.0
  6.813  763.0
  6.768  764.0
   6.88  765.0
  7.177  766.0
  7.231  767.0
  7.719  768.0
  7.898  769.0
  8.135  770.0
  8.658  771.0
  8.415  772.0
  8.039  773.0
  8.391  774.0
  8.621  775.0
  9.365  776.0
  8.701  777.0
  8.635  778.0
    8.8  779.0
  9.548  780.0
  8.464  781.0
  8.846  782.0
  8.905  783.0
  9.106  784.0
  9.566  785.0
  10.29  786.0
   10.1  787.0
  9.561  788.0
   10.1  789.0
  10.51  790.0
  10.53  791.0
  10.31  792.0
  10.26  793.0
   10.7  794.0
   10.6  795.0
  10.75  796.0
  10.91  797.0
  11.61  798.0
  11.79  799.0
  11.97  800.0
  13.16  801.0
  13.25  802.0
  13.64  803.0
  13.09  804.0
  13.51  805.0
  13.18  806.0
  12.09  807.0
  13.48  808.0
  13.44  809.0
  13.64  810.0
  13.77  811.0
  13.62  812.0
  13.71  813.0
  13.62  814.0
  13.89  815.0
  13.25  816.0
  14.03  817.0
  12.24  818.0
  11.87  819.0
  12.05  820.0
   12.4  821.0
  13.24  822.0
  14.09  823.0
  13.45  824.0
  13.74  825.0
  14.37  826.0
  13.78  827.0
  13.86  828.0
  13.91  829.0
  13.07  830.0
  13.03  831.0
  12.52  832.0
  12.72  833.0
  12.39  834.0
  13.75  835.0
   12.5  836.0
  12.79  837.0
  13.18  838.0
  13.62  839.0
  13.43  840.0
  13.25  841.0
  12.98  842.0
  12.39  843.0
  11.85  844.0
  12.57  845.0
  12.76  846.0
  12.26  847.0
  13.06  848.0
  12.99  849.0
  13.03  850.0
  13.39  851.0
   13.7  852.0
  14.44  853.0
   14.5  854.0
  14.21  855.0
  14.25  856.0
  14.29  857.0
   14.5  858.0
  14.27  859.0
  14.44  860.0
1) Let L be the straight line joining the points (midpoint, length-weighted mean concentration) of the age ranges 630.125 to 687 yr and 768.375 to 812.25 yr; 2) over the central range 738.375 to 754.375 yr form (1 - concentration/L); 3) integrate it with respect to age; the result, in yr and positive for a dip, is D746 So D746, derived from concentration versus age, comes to 4.4 yr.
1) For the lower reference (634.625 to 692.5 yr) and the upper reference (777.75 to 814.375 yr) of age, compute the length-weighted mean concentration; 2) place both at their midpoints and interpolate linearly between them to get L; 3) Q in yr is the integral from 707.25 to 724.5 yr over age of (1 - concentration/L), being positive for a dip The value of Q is 5.5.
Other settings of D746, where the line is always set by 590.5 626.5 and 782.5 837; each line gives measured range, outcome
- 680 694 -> 6.33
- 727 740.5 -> 6.16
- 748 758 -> 4.17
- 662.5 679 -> 5.95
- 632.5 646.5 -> 3.16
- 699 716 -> 8.72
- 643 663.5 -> 7.00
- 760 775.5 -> 5.87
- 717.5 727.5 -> 4.59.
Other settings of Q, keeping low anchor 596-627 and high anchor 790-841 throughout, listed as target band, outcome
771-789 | 5.17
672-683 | 4.44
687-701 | 6.75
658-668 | 3.48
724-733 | 4.51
